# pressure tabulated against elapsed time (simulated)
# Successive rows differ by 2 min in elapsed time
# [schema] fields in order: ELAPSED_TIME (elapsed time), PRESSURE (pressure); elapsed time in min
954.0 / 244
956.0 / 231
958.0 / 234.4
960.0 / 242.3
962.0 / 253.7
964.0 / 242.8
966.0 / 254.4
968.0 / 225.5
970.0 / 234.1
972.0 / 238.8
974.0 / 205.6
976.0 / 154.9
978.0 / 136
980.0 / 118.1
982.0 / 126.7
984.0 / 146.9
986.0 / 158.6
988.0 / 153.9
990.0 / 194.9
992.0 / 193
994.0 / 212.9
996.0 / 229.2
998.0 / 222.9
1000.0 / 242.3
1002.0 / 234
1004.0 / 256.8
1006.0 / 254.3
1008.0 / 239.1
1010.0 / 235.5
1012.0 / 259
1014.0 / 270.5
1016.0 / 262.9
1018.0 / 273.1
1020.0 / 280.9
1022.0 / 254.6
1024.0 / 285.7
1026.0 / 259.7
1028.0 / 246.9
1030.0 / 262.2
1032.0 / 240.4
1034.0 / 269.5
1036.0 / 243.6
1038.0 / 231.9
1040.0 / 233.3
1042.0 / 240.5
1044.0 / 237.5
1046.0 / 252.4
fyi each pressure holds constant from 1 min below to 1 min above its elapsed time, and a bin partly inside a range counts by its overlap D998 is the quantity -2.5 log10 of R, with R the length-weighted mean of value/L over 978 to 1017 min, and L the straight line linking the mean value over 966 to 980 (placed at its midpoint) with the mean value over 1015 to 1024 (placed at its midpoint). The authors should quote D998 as 0.14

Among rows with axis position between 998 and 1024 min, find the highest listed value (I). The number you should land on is 285.7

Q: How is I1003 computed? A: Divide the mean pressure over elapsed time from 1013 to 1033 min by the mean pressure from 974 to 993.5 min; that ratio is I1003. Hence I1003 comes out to 1.7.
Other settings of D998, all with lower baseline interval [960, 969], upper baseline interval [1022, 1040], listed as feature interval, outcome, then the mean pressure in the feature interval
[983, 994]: 0.39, 173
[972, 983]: 0.49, 156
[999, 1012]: 0.02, 245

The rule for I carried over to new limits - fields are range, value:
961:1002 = 254.4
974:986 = 205.6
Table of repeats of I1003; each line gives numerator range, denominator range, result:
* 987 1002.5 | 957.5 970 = 0.87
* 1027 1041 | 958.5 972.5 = 1.02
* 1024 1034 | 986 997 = 1.33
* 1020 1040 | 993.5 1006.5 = 1.08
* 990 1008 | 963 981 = 1.14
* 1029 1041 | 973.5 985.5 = 1.69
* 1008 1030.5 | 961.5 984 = 1.34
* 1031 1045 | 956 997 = 1.22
